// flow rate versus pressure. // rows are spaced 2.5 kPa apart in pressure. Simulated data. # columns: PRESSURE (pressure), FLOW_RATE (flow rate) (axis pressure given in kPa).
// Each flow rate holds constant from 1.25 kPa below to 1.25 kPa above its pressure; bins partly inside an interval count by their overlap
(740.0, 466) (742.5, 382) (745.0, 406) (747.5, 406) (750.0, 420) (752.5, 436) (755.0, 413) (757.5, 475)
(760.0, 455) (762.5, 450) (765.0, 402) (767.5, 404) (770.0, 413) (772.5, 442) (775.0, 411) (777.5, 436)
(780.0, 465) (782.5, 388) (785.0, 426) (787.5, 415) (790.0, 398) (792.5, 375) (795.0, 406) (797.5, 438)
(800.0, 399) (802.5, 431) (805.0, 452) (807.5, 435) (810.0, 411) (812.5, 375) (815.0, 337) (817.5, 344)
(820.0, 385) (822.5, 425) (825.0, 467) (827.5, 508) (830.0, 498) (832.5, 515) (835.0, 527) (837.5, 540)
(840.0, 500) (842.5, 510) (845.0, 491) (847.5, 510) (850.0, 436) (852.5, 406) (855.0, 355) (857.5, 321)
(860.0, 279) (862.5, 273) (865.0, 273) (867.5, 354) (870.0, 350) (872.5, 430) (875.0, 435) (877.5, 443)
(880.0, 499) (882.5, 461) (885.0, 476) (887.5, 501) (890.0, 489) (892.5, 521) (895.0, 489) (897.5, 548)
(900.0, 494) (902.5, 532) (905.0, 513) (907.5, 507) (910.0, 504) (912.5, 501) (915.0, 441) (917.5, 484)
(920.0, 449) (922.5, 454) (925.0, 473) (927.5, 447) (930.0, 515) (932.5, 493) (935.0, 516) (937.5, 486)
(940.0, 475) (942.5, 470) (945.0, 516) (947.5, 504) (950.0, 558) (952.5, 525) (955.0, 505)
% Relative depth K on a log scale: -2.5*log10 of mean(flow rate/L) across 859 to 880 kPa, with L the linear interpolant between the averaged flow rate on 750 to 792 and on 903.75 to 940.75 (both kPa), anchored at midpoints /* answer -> 0.26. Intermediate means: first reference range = 426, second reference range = 484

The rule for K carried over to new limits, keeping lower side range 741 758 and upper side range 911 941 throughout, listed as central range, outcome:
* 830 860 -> -0.02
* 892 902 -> -0.10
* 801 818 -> 0.10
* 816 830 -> 0.03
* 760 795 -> 0.02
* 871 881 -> 0.03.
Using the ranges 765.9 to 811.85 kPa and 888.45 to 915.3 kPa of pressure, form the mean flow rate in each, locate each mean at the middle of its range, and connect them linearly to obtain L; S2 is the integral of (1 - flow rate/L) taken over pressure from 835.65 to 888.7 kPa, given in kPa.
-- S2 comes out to 5.8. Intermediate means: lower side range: 418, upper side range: 506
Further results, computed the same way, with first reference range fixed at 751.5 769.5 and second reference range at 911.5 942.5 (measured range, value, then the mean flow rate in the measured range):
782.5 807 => 1.51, 415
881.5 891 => -0.32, 482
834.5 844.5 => -1.38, 517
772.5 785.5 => 0.32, 427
